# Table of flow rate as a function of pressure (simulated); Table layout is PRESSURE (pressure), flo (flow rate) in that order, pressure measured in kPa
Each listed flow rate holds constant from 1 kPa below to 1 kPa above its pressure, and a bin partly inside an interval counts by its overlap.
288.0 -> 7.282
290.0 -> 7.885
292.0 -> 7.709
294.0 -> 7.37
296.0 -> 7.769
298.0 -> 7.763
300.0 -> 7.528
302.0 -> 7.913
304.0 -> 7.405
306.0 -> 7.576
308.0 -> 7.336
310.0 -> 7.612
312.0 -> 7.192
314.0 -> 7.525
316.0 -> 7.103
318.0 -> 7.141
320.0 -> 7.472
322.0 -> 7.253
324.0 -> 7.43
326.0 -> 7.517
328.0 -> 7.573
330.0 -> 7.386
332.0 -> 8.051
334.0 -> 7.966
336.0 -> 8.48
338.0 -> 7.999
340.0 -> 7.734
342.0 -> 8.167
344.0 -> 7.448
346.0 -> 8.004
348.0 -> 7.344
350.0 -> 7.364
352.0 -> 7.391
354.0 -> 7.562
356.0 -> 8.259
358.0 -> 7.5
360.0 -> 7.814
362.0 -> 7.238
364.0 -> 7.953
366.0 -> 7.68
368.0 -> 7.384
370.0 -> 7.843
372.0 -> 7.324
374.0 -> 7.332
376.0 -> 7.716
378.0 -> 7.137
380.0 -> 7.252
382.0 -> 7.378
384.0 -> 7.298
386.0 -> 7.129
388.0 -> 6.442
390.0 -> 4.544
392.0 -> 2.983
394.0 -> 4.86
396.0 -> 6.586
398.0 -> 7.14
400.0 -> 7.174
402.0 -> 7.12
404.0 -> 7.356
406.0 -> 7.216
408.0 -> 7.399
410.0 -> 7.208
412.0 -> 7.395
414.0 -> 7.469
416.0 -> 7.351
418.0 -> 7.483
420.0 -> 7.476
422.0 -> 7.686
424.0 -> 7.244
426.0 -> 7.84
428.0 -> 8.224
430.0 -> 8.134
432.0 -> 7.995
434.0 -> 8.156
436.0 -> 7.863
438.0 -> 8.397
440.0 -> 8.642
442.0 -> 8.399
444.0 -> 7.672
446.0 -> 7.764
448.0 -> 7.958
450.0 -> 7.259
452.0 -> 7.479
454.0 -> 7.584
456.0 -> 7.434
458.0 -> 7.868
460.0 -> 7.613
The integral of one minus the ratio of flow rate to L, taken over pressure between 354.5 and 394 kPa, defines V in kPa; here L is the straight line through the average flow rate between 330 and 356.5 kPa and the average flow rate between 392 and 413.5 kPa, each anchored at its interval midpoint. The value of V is 1.5 kPa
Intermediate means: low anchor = 7.8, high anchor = 6.77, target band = 7.01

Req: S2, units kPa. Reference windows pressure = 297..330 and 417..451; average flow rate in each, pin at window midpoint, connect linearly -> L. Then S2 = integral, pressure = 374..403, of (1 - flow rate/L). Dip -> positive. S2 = 4.6 kPa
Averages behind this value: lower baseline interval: 7.46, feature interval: 6.51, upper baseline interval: 7.89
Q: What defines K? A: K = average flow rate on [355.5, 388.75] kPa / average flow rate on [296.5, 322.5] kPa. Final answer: 1.00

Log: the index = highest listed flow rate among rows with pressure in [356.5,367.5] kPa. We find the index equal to 7.953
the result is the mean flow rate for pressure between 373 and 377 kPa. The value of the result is 7.52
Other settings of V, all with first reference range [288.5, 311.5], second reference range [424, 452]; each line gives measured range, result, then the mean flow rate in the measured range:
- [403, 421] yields 1.2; 7.37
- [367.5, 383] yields 0.8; 7.42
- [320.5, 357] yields 0.0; 7.71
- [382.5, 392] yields 2.2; 6.05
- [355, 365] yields 0.0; 7.75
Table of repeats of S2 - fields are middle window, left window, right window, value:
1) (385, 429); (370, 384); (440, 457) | 3.9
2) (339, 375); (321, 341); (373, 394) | -2.7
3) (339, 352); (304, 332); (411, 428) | -0.4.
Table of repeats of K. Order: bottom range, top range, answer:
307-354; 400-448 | 1.02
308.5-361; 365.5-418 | 0.91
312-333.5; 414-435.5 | 1.04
